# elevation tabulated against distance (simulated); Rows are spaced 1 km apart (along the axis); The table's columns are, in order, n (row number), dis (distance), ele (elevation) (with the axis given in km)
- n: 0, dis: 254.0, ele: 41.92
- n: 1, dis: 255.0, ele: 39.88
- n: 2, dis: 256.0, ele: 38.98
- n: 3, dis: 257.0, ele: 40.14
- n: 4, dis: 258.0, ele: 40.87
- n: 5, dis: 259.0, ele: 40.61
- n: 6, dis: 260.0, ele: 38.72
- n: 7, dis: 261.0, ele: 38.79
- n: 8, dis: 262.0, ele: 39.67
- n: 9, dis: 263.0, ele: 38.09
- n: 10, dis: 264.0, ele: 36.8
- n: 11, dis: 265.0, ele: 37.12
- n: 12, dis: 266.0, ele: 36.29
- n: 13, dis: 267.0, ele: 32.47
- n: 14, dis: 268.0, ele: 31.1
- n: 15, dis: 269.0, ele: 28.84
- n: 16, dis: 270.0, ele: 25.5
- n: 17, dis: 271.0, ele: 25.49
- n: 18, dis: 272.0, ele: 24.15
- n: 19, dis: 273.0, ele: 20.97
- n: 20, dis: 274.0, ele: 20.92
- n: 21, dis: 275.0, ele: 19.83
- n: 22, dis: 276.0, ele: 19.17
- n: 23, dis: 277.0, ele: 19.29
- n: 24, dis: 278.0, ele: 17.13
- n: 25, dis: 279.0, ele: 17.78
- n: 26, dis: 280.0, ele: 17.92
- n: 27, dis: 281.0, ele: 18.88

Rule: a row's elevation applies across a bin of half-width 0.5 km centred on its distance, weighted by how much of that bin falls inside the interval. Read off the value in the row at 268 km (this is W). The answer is 31.1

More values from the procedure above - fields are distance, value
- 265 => 37.12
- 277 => 19.29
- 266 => 36.29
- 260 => 38.72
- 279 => 17.78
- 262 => 39.67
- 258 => 40.87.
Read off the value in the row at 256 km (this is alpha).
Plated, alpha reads 38.98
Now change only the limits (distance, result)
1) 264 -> 36.8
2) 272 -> 24.15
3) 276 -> 19.17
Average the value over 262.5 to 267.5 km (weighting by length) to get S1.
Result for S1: 36.2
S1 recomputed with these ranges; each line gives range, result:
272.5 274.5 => 20.9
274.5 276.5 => 19.5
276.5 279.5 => 18.1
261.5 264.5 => 38.2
